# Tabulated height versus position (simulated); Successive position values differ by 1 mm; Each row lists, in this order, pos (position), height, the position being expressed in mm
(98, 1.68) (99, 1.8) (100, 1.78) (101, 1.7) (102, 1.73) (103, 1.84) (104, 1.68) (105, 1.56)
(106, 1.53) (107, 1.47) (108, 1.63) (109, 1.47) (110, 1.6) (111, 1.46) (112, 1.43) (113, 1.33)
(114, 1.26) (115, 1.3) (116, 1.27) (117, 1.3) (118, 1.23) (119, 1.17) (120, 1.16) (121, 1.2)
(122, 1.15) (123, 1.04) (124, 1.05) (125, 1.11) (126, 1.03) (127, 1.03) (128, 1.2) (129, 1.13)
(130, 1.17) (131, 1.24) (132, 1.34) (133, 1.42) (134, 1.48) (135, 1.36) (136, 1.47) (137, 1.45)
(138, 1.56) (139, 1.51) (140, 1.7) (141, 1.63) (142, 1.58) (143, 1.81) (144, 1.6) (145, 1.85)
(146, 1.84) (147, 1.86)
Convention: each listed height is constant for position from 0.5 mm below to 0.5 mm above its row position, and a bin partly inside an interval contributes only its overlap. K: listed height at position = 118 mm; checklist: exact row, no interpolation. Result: 1.23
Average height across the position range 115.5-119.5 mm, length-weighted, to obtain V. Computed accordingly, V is 1.24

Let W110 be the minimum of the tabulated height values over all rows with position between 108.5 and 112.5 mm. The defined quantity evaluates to 1.43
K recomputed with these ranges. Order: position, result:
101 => 1.7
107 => 1.47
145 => 1.85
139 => 1.51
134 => 1.48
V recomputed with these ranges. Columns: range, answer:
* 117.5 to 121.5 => 1.19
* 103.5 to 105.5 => 1.62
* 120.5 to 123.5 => 1.13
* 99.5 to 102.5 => 1.74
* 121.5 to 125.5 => 1.09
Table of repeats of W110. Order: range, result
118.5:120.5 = 1.16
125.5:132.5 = 1.03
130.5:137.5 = 1.24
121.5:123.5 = 1.04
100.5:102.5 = 1.7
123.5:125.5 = 1.05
